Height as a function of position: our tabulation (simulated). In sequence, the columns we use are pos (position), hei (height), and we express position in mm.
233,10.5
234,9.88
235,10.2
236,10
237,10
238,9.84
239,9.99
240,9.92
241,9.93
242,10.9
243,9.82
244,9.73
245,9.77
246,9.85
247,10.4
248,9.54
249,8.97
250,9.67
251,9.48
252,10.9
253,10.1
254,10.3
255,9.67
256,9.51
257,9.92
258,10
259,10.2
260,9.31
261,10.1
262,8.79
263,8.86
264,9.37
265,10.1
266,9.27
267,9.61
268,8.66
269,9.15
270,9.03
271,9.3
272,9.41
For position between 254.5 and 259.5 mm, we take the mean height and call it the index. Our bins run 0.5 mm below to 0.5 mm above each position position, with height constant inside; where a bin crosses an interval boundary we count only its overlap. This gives 9.86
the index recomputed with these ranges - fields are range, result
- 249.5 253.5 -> 10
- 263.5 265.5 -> 9.73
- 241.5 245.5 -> 10.1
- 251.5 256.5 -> 10.1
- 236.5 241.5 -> 9.94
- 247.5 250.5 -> 9.39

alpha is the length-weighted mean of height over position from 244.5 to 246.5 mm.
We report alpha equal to 9.81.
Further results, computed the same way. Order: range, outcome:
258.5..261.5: 9.87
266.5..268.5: 9.13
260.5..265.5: 9.44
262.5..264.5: 9.11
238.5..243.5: 10.1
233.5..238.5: 9.98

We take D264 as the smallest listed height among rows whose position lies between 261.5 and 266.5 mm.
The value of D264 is 8.79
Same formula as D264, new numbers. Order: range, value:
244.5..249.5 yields 8.97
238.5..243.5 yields 9.82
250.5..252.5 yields 9.48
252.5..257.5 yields 9.51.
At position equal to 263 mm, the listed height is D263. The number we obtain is 8.86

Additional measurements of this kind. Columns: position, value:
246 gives 9.85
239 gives 9.99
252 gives 10.9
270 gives 9.03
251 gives 9.48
